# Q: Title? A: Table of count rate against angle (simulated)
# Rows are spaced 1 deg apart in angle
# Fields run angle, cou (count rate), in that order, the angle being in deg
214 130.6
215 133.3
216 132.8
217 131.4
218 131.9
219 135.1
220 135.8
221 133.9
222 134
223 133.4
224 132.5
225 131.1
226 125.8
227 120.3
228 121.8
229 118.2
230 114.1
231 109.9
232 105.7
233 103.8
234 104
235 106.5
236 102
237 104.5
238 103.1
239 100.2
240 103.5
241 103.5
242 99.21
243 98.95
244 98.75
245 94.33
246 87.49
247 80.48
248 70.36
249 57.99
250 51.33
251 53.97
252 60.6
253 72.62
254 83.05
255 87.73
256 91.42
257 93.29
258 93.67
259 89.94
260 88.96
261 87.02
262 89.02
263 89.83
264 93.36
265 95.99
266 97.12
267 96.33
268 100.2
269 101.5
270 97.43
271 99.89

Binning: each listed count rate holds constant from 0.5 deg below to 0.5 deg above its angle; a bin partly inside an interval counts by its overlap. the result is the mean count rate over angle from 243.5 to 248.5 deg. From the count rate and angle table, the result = 86.3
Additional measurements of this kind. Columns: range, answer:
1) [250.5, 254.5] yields 67.6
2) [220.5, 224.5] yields 133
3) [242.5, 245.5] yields 97.3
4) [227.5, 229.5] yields 120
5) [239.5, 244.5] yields 101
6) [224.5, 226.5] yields 128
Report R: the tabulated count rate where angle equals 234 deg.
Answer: 104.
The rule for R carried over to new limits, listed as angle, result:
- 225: 131.1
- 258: 93.67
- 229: 118.2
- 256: 91.42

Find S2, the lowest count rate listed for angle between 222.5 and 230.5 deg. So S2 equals 114.1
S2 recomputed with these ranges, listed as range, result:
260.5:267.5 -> 87.02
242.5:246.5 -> 87.49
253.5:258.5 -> 83.05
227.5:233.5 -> 103.8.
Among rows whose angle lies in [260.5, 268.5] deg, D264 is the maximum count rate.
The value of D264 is 100.2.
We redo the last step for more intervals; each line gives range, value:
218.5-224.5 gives 135.8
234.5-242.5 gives 106.5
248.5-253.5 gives 72.62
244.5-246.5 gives 94.33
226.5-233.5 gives 121.8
